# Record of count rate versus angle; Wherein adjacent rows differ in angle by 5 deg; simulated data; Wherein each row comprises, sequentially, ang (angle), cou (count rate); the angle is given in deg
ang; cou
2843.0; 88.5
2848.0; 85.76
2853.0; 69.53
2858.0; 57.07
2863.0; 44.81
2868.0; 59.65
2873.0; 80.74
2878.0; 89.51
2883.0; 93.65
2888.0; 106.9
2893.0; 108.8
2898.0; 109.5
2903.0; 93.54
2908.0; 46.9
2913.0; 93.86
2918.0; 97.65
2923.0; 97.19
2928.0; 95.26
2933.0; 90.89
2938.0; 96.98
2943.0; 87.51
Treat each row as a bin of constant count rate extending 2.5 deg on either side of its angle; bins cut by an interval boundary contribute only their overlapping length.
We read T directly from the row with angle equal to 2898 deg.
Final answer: 109.5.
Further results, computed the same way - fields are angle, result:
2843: 88.5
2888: 106.9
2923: 97.19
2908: 46.9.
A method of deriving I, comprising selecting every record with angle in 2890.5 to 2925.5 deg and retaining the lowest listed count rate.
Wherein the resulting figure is 46.9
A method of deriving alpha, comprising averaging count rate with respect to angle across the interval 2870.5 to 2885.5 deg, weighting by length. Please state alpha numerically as 88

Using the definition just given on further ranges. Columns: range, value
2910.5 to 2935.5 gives 95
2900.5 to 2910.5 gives 70.2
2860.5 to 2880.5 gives 68.7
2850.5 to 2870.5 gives 57.8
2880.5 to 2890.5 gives 100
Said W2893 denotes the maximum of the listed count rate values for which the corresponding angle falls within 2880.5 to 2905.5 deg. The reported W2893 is 109.5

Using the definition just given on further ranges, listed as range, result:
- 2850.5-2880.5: 89.51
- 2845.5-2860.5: 85.76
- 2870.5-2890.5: 106.9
